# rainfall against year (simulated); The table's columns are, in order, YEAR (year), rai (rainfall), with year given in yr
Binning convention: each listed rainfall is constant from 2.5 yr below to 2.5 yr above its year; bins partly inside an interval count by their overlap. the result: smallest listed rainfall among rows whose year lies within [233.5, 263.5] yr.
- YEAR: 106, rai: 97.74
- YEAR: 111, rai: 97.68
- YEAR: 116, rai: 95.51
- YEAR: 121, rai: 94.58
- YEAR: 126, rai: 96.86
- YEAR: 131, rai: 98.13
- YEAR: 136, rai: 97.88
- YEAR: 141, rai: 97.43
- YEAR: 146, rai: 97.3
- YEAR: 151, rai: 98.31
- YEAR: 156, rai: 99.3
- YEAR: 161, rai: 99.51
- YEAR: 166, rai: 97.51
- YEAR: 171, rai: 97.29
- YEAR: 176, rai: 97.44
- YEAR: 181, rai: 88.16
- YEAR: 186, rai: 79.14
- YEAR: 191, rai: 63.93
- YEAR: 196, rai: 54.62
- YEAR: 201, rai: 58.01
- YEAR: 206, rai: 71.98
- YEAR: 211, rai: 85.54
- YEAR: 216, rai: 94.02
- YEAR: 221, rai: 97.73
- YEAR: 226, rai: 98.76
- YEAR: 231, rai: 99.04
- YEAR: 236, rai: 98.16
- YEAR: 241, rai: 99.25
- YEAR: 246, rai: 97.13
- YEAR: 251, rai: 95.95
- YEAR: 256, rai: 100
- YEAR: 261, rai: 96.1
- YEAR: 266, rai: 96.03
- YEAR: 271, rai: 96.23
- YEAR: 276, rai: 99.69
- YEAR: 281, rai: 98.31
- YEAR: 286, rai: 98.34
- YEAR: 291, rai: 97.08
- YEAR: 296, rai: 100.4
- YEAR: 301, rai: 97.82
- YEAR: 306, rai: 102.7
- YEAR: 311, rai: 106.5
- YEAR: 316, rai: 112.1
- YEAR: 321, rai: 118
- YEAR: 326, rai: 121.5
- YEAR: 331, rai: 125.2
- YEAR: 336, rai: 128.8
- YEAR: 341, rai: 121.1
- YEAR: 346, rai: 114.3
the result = 95.95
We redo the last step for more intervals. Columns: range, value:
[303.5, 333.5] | 102.7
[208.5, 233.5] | 85.54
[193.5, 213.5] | 54.62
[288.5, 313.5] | 97.08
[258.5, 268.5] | 96.03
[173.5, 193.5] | 63.93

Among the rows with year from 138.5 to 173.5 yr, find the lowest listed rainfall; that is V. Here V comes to 97.29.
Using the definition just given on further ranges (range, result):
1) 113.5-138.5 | 94.58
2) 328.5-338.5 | 125.2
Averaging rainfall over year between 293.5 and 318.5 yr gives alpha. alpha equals 104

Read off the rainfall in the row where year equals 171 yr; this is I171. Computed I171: 97.29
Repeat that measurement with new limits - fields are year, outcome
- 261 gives 96.1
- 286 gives 98.34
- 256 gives 100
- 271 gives 96.23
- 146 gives 97.3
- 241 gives 99.25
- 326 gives 121.5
